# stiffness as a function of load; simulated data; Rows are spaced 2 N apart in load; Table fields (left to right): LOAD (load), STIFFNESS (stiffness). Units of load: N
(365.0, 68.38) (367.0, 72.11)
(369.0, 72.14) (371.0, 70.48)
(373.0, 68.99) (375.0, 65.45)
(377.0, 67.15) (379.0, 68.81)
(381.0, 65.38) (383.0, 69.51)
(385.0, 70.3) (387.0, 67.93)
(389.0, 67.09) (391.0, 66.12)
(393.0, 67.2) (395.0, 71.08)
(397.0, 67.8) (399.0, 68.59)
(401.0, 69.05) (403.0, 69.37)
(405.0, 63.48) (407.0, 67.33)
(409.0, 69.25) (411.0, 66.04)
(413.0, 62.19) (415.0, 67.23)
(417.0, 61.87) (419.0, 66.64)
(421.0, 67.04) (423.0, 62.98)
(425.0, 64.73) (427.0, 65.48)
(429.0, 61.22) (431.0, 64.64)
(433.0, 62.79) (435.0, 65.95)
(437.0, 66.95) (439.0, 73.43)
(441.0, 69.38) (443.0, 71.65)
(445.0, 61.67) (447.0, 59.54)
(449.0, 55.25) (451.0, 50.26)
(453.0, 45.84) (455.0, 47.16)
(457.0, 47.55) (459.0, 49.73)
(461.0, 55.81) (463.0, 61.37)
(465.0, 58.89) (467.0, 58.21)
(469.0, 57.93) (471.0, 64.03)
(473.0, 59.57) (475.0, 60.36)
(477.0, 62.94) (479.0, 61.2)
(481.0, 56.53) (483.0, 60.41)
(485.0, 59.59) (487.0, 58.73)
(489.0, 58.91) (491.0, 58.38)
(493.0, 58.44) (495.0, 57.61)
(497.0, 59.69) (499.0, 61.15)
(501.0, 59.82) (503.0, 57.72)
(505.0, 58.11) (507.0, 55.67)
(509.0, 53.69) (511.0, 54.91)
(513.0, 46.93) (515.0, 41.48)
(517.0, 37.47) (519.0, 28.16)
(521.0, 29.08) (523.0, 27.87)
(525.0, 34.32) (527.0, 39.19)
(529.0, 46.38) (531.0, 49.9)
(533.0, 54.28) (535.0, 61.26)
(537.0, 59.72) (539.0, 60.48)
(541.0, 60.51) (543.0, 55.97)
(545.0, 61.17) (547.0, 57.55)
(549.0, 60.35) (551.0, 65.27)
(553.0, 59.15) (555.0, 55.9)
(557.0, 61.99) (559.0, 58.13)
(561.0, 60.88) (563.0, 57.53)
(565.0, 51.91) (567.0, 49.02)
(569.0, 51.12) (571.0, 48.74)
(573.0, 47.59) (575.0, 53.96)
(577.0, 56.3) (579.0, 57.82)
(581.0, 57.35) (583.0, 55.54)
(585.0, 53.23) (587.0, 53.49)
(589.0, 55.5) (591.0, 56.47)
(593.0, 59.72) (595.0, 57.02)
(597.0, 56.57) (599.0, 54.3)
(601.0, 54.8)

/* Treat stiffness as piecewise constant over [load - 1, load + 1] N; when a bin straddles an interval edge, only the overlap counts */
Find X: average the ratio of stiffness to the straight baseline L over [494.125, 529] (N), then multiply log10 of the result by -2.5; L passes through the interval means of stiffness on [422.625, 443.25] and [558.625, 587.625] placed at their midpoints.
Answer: 0.254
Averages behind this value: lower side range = 66.2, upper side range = 54.1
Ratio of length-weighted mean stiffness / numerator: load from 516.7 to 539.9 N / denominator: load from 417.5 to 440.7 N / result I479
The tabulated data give 0.67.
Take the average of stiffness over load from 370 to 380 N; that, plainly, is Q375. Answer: 68.2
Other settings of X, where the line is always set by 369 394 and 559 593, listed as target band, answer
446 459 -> 0.23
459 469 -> 0.08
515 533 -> 0.46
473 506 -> 0.02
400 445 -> -0.02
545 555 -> -0.07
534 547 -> -0.05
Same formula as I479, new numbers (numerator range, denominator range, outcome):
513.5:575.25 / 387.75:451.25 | 0.78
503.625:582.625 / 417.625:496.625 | 0.86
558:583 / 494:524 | 1.12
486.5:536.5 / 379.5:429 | 0.75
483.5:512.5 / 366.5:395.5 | 0.84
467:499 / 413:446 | 0.91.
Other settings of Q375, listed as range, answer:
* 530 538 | 56.3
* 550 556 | 60.1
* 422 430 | 63.6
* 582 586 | 54.4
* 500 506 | 58.5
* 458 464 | 55.6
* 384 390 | 68.4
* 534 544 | 59.6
